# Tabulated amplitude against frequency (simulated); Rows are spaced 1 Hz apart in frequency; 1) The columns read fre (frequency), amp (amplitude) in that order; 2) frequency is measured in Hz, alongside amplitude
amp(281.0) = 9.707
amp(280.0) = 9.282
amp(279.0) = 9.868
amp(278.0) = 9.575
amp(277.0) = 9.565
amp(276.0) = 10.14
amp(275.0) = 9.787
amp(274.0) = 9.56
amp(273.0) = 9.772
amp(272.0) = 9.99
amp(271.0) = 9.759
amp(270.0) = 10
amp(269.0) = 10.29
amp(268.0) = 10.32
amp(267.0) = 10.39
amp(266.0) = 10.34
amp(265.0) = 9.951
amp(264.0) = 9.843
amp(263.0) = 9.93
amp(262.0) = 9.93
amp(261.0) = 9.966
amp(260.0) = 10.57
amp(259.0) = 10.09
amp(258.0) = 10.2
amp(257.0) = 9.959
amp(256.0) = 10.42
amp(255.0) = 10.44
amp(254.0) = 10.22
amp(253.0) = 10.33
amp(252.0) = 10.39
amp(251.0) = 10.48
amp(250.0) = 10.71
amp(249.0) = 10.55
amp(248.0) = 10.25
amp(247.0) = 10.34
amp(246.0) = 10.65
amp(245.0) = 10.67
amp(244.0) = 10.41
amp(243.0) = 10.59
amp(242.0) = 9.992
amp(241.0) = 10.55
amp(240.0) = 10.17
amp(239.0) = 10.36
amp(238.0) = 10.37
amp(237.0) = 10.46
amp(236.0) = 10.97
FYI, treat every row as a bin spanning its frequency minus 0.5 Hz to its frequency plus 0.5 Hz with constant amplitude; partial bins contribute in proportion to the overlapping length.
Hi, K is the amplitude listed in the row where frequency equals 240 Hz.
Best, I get 10.17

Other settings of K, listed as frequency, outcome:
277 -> 9.565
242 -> 9.992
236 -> 10.97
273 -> 9.772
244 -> 10.41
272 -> 9.99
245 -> 10.67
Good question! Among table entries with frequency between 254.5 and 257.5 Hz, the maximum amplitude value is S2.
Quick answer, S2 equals 10.44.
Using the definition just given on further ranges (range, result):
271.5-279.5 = 10.14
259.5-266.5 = 10.57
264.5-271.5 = 10.39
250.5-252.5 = 10.48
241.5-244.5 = 10.59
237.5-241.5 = 10.55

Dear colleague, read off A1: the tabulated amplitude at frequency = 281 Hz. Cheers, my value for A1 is 9.707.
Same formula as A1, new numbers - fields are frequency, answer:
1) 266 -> 10.34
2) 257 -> 9.959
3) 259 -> 10.09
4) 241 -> 10.55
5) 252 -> 10.39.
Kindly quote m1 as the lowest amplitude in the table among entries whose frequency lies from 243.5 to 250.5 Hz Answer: 10.25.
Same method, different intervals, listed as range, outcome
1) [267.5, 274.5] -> 9.56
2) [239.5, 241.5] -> 10.17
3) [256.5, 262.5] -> 9.93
